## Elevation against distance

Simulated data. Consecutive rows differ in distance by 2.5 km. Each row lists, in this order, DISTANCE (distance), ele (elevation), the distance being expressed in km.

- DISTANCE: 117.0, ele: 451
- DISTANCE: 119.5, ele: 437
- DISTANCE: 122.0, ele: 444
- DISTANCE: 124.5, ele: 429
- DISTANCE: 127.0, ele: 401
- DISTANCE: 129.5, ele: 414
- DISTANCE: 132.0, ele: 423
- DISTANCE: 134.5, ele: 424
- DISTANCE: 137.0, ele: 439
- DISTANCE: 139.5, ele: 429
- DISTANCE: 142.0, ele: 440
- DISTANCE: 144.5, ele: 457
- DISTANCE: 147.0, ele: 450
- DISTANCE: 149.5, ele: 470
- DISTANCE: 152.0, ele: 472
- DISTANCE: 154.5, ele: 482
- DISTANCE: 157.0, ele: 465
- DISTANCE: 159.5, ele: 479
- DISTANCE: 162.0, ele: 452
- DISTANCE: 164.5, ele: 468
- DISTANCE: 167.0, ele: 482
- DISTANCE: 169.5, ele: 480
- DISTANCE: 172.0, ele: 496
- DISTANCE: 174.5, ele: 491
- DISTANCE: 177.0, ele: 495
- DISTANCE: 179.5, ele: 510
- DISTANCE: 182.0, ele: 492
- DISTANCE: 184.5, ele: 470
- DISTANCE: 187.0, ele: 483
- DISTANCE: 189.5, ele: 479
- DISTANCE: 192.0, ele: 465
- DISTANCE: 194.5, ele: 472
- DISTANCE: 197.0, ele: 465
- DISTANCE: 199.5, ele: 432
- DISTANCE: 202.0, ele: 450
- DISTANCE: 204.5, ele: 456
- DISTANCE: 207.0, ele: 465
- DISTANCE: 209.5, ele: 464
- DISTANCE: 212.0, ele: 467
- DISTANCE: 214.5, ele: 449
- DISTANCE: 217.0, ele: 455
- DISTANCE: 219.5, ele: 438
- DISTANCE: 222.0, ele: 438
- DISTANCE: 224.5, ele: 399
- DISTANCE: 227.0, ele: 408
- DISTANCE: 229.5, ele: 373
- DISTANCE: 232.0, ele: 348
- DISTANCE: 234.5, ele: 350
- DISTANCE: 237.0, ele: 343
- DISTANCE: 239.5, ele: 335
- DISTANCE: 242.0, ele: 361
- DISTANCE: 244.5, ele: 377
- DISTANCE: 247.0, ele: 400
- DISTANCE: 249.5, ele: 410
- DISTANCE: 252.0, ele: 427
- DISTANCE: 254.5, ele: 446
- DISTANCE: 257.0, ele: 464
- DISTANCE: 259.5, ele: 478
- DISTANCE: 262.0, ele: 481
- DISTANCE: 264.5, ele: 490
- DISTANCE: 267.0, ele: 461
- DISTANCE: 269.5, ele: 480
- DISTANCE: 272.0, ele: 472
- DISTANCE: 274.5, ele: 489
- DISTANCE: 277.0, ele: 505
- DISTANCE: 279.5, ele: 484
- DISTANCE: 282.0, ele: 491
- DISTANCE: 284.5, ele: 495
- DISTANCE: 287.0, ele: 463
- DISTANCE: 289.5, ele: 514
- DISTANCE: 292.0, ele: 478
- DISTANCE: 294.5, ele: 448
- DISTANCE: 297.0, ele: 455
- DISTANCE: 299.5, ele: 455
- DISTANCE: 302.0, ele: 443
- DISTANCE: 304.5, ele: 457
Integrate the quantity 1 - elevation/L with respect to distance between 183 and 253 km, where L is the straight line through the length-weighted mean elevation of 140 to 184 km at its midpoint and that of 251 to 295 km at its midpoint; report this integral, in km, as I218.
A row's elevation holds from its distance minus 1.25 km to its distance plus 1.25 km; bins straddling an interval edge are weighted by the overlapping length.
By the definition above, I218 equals 7.5 km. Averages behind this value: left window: 474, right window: 477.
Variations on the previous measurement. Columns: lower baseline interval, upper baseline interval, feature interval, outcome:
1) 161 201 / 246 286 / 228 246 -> 4.36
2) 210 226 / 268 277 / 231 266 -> 4.29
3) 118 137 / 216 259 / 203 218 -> -1.97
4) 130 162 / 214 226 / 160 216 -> -3.82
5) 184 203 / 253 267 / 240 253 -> 2.16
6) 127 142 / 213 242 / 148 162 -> -1.79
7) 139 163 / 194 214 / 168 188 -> -1.32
